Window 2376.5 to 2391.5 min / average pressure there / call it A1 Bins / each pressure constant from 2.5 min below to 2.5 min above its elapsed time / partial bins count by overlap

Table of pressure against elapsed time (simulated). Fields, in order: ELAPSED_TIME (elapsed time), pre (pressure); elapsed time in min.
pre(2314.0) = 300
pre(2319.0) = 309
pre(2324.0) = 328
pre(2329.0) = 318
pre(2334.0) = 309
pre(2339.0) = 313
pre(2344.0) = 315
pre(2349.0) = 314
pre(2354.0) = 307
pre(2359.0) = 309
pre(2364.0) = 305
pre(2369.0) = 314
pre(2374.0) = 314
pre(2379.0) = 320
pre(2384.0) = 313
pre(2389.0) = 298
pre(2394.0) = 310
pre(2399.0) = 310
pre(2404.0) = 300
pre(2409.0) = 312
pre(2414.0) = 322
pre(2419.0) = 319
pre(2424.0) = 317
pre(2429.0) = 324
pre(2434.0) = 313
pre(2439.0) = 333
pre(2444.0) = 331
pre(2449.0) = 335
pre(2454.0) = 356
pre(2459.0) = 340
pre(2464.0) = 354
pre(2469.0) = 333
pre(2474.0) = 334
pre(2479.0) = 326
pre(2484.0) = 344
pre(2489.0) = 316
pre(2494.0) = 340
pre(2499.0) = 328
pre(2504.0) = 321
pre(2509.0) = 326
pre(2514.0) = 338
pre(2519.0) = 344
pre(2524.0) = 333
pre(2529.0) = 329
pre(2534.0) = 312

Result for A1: 310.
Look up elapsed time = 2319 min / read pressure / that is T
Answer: 309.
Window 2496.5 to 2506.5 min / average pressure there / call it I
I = 324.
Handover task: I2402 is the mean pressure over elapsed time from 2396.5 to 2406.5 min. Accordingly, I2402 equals 305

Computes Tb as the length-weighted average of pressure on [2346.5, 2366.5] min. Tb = 309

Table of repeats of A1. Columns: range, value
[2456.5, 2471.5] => 342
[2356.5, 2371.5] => 309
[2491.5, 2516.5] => 331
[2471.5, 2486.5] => 335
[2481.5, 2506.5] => 330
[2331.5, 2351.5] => 313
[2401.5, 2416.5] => 311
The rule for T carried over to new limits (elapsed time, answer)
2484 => 344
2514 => 338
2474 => 334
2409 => 312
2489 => 316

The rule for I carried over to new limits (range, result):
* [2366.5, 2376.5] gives 314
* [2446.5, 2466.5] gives 346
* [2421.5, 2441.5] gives 322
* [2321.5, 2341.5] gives 317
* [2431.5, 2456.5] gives 334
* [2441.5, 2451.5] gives 333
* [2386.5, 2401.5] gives 306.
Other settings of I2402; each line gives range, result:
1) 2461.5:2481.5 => 337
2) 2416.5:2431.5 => 320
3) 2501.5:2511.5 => 324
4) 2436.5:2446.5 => 332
